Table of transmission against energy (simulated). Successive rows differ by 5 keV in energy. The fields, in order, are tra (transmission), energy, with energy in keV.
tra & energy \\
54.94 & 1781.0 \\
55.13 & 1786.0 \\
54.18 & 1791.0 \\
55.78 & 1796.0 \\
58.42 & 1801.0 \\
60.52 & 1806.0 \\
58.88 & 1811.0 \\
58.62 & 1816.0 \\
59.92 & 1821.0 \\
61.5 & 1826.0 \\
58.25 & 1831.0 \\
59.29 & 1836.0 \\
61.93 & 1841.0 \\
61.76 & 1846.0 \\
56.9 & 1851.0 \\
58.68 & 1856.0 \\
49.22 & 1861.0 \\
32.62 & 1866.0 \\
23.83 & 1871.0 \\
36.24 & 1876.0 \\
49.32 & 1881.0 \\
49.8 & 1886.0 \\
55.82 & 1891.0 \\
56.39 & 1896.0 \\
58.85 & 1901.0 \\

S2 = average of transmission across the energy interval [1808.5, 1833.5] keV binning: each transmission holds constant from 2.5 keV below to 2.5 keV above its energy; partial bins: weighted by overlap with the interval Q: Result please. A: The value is 59.4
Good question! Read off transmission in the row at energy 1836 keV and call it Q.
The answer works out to 59.29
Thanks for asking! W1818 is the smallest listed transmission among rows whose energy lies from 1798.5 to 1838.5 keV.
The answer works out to 58.25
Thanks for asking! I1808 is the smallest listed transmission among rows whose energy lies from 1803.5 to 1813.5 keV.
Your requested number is 58.88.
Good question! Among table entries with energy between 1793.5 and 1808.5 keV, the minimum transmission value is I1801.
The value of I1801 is 55.78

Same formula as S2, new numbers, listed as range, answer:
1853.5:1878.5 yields 40.1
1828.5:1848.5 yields 60.3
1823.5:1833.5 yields 59.9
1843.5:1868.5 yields 51.8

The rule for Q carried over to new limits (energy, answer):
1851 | 56.9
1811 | 58.88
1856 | 58.68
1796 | 55.78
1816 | 58.62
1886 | 49.8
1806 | 60.52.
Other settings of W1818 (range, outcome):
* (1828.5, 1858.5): 56.9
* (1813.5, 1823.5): 58.62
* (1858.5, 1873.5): 23.83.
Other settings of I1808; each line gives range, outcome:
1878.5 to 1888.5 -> 49.32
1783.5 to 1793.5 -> 54.18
